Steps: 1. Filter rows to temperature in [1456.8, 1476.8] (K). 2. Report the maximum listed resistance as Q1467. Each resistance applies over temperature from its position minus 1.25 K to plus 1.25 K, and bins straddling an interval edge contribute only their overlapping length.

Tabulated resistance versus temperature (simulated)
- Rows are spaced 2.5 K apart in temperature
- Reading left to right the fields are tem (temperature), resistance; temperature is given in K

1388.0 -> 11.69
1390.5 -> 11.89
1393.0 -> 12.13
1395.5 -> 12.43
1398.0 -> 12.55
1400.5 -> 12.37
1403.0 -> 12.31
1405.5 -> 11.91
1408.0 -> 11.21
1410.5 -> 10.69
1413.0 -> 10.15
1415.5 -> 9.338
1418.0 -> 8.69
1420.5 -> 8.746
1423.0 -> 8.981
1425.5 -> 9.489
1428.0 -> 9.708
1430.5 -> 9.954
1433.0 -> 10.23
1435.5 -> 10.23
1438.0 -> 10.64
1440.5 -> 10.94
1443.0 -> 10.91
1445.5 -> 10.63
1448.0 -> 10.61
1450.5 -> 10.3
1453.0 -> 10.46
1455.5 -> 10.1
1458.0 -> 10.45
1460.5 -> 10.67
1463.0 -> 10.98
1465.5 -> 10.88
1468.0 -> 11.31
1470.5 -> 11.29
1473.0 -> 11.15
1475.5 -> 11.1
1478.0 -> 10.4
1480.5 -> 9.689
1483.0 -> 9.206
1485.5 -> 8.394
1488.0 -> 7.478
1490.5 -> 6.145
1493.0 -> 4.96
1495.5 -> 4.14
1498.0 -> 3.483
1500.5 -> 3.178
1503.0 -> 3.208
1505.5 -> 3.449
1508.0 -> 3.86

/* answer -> 11.31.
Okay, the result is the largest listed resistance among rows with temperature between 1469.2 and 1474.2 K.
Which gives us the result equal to 11.29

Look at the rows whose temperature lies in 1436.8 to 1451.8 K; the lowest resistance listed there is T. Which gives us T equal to 10.3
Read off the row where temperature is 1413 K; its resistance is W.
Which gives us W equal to 10.15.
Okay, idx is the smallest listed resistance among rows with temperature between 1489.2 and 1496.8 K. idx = 4.14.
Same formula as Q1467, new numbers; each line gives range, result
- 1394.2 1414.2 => 12.55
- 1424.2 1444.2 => 10.94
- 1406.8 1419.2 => 11.21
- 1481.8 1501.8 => 9.206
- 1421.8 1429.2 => 9.708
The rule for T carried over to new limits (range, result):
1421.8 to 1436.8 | 8.981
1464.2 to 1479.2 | 10.4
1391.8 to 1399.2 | 12.13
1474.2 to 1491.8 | 6.145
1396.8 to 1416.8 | 9.338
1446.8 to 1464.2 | 10.1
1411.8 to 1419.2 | 8.69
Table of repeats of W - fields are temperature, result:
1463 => 10.98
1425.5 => 9.489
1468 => 11.31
